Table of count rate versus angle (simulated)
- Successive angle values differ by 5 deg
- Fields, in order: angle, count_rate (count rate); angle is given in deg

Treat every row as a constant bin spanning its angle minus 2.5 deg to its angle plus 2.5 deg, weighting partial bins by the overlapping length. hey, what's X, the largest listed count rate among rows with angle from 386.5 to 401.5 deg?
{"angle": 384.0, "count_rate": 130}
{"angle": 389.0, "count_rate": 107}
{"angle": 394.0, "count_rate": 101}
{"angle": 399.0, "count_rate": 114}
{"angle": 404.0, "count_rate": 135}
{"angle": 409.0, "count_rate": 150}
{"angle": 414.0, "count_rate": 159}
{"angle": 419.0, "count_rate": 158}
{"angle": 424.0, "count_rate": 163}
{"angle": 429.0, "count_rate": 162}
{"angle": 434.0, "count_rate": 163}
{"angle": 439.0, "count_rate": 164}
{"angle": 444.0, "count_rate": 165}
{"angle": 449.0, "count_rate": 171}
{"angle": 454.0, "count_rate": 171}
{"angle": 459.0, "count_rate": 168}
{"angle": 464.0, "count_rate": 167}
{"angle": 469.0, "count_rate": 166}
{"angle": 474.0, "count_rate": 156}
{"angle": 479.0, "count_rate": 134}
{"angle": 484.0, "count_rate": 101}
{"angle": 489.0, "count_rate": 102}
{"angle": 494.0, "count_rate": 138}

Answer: 114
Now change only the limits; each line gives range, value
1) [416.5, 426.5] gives 163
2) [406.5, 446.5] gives 165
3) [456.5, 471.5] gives 168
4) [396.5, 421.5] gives 159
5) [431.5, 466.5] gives 171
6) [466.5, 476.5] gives 166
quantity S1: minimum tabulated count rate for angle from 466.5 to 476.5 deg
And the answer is 156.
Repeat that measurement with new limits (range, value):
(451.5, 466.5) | 167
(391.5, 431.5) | 101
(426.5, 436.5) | 162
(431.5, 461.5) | 163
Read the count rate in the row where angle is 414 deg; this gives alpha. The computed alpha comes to 159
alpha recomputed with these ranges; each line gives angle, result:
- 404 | 135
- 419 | 158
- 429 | 162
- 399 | 114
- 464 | 167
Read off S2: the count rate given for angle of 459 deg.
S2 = 168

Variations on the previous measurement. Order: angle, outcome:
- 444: 165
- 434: 163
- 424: 163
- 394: 101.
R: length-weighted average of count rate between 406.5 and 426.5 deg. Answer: 158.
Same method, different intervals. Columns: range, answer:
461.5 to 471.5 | 166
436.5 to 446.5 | 164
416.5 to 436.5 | 162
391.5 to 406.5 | 117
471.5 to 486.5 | 130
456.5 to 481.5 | 158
